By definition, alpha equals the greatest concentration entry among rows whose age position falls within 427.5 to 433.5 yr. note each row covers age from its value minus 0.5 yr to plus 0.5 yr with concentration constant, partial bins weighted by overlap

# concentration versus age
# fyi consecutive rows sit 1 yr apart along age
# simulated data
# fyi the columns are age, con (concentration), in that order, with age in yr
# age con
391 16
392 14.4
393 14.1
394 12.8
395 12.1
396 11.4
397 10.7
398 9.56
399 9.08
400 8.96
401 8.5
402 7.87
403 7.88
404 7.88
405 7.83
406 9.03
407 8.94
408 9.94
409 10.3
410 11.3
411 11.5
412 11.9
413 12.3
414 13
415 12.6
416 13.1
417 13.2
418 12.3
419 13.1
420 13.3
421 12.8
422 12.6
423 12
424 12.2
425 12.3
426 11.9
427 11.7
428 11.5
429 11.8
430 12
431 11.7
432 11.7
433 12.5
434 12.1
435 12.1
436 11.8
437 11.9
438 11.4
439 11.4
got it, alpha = 12.5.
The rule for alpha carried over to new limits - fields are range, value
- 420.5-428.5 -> 12.8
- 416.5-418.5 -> 13.2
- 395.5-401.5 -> 11.4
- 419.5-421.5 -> 13.3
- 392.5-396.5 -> 14.1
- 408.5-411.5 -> 11.5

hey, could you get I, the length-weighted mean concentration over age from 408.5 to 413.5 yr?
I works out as 11.5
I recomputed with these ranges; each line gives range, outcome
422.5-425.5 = 12.2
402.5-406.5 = 8.15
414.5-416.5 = 12.8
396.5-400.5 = 9.57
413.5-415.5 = 12.8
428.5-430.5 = 11.9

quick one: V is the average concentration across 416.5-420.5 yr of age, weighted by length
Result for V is 13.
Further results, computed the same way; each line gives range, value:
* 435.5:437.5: 11.9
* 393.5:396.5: 12.1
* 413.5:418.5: 12.8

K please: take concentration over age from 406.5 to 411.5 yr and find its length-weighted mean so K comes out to 10.4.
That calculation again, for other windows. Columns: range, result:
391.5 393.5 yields 14.2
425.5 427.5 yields 11.8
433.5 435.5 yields 12.1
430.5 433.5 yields 12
